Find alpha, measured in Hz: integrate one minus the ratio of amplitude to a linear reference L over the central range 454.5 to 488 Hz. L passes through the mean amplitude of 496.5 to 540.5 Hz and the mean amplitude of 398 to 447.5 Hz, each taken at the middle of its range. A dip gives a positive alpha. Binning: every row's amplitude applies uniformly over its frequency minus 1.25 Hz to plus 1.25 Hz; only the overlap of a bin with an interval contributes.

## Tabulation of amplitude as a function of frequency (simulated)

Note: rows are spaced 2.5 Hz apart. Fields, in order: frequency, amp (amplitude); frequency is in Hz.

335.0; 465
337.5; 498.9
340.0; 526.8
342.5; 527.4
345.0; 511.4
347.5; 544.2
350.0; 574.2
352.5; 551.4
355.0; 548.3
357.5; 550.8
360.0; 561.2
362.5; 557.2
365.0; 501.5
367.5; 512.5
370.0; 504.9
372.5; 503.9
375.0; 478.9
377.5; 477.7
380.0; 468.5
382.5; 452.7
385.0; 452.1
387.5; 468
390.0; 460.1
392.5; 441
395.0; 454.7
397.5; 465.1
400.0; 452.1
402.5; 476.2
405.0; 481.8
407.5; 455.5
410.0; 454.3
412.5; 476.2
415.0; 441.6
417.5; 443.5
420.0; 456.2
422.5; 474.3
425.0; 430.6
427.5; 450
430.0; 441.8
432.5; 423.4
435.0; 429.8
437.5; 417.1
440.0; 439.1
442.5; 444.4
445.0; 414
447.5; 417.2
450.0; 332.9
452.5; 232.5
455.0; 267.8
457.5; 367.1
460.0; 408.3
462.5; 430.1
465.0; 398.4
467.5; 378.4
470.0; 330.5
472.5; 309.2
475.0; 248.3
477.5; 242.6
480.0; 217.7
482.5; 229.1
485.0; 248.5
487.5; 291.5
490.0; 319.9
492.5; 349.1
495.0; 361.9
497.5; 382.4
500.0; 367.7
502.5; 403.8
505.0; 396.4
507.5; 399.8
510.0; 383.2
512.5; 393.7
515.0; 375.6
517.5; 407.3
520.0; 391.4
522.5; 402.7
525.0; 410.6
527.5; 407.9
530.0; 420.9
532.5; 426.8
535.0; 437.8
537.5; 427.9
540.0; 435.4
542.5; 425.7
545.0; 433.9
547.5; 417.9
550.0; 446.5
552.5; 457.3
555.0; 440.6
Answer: 8.83 Hz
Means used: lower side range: 447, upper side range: 404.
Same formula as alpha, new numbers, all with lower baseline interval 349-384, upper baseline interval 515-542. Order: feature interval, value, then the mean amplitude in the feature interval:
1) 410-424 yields 0.8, 458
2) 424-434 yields 0.9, 436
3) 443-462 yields 4.4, 356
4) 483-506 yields 4.9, 342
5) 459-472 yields 2.0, 384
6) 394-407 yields 0.8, 466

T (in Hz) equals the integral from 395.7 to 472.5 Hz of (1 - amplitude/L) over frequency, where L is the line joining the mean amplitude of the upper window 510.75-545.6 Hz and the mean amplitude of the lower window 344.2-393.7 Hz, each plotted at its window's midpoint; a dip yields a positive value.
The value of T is 8.7 Hz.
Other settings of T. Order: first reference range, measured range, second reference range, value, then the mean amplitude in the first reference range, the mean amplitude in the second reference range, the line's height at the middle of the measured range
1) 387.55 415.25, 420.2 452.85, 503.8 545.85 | 2.1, 461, 410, 446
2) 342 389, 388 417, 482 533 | 1.0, 512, 371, 476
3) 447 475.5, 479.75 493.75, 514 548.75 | 3.4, 344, 416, 370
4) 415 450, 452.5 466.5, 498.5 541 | 2.1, 433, 405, 425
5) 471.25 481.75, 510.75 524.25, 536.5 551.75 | -1.2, 253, 432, 362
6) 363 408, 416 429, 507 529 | 0.1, 474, 397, 453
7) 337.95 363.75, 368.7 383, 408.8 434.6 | 0.8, 544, 449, 510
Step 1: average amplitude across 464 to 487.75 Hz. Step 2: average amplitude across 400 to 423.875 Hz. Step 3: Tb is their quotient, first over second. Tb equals 0.62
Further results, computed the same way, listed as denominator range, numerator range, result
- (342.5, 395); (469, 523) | 0.67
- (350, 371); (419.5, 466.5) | 0.75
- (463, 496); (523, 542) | 1.39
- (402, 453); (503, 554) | 0.96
